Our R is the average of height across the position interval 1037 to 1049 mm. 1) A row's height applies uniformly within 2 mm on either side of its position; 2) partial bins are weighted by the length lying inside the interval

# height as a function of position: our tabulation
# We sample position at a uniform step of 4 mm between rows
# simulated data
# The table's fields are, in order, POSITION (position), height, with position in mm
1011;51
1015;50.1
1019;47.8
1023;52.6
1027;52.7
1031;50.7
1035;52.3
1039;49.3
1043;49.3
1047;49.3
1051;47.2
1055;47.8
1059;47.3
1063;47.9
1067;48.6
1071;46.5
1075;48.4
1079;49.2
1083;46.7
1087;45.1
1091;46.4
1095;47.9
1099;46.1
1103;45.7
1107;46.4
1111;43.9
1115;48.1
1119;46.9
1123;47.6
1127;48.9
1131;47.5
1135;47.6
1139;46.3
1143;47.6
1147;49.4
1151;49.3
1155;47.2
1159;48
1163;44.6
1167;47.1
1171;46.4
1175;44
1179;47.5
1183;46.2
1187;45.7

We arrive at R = 49.3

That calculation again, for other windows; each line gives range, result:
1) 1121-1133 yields 48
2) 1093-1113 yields 46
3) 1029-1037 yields 51.5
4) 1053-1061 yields 47.5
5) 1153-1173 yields 46.7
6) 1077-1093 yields 46.9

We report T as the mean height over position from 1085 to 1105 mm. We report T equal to 46.2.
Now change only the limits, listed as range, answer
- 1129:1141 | 47.1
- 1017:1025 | 50.2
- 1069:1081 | 48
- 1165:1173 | 46.8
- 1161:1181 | 45.9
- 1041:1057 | 48.4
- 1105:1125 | 46.6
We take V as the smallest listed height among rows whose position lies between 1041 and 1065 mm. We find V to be 47.2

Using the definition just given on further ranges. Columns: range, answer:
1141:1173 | 44.6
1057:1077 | 46.5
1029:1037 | 50.7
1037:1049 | 49.3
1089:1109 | 45.7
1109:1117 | 43.9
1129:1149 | 46.3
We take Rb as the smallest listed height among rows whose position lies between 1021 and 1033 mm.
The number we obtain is 50.7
